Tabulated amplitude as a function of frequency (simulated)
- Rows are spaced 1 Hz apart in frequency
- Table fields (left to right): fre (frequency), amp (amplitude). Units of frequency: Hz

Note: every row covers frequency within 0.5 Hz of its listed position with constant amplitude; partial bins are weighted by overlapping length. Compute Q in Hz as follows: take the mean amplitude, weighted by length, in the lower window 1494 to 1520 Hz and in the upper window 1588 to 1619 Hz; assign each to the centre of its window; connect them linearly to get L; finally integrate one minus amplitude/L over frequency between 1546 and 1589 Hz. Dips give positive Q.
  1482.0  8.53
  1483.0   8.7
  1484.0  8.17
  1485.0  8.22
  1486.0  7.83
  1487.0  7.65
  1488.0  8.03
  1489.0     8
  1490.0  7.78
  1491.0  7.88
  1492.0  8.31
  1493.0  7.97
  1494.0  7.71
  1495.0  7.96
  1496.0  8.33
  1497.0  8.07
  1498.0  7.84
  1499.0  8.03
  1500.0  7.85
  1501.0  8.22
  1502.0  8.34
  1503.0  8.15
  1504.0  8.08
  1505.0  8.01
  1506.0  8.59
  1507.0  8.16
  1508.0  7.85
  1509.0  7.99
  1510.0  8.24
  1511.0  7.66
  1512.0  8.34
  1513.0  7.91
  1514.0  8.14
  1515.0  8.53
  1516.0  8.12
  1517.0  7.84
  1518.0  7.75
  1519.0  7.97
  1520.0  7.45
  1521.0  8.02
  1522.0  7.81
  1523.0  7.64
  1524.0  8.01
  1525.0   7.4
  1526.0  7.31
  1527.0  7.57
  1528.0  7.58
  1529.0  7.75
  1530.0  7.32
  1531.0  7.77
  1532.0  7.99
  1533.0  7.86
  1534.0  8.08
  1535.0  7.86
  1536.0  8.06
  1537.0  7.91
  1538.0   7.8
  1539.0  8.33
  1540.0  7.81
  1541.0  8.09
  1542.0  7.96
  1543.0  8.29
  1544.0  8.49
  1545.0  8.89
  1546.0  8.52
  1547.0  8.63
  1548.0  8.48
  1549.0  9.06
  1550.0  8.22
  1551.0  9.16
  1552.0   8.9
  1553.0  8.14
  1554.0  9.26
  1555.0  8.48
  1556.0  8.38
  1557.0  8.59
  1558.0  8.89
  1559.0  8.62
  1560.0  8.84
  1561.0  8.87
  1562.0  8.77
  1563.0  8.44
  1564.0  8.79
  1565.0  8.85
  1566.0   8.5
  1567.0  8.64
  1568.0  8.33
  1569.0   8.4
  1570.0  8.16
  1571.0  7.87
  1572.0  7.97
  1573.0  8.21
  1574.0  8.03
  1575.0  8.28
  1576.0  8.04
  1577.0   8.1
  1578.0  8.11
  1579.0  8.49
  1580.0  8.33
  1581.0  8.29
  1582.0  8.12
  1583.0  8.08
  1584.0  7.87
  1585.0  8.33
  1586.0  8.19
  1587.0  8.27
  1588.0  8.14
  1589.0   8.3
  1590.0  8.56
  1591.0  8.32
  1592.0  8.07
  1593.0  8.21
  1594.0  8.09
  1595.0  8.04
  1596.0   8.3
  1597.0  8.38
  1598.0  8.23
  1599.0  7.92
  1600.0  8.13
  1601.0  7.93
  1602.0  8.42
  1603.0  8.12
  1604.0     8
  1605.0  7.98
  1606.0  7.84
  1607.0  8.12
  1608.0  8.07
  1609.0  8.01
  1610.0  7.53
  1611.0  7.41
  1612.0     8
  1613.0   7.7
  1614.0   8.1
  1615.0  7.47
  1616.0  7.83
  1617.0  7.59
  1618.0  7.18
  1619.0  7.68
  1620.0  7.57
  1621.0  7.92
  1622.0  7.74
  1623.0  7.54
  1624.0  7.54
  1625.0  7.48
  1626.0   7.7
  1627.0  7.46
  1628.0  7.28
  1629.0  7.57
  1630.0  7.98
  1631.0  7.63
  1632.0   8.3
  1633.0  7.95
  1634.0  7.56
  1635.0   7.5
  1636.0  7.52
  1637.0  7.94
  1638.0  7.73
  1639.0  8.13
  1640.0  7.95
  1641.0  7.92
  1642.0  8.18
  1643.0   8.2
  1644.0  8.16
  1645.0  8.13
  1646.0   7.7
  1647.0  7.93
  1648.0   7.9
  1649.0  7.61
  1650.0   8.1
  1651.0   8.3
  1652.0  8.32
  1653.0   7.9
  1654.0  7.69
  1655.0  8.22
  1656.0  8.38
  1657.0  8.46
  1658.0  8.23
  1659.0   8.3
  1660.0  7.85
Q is -2.2 Hz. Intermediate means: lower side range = 8.06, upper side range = 7.99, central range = 8.43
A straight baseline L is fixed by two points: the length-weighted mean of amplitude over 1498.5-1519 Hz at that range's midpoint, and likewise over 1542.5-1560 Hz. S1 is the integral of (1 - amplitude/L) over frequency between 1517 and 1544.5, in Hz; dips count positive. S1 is 1.7 Hz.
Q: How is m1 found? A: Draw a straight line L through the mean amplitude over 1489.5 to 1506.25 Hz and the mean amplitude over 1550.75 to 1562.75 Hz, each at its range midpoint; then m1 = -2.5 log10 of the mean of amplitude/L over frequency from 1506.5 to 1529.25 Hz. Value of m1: 0.06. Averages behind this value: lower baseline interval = 8.06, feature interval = 7.87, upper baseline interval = 8.73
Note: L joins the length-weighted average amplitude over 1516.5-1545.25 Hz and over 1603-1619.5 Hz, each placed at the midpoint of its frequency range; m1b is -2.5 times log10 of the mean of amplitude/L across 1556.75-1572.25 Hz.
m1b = -0.09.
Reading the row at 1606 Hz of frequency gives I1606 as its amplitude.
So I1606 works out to 7.84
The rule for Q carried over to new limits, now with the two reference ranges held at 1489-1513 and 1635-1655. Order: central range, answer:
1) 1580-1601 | -0.51 Hz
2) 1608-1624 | 0.57 Hz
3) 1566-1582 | -0.43 Hz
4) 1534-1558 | -1.15 Hz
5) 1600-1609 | -0.09 Hz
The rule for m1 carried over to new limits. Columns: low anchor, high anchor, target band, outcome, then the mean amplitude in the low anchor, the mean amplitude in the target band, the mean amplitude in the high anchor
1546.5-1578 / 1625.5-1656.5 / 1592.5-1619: 0.03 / 8.51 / 7.94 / 7.9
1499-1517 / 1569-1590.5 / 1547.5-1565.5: -0.07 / 8.12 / 8.71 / 8.18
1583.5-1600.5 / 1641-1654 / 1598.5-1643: 0.04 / 8.2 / 7.8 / 8.02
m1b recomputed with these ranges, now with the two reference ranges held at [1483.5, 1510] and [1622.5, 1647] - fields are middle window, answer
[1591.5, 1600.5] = -0.04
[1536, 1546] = -0.03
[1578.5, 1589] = -0.04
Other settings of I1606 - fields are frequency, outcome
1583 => 8.08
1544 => 8.49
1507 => 8.16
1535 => 7.86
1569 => 8.4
